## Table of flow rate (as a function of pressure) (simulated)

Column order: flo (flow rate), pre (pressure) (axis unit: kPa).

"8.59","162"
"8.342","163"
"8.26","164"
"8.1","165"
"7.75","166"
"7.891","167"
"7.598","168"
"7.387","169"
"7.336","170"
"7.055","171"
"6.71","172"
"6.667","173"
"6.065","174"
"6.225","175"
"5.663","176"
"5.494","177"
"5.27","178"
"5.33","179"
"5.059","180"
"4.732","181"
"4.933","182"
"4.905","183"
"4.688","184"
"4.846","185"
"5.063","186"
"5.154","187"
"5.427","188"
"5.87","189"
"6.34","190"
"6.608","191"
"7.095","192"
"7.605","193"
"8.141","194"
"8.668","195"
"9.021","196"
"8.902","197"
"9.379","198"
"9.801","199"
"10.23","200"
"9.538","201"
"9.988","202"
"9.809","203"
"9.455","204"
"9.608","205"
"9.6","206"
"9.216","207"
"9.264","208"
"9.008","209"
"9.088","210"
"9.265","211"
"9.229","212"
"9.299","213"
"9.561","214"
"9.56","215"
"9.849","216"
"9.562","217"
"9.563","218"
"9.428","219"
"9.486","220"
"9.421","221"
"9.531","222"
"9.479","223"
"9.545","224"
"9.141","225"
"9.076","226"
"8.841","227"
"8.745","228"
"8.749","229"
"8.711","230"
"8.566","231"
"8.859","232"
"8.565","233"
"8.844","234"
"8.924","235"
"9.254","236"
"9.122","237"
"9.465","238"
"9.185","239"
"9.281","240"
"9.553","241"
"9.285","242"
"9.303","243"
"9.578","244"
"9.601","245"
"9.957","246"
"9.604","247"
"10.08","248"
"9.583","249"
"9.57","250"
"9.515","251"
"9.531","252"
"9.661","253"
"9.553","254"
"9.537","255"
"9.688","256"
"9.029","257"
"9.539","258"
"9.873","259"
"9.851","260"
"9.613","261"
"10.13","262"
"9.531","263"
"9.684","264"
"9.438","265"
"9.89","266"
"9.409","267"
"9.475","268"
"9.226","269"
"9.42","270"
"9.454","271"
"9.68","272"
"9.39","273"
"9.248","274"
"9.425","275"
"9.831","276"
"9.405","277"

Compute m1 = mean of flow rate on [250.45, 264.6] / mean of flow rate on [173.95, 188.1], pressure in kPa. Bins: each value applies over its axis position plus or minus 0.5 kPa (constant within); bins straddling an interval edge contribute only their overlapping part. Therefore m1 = 1.8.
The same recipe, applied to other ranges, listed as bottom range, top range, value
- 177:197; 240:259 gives 1.57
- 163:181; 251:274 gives 1.43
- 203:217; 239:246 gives 1.00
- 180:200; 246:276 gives 1.42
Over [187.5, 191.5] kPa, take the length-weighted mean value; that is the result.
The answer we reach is 6.06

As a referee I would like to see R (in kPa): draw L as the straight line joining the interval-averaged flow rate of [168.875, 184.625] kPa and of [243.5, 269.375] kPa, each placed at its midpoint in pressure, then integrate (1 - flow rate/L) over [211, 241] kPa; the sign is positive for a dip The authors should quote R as -4.0 kPa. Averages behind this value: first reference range 5.8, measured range 9.21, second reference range 9.62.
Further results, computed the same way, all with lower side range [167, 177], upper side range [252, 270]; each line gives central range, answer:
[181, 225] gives -3.15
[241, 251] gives -0.55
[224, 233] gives -0.33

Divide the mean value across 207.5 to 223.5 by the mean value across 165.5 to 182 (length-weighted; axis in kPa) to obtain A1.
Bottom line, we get 1.5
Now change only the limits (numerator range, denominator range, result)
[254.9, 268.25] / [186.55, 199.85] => 1.26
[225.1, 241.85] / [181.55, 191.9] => 1.65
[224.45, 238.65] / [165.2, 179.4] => 1.34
